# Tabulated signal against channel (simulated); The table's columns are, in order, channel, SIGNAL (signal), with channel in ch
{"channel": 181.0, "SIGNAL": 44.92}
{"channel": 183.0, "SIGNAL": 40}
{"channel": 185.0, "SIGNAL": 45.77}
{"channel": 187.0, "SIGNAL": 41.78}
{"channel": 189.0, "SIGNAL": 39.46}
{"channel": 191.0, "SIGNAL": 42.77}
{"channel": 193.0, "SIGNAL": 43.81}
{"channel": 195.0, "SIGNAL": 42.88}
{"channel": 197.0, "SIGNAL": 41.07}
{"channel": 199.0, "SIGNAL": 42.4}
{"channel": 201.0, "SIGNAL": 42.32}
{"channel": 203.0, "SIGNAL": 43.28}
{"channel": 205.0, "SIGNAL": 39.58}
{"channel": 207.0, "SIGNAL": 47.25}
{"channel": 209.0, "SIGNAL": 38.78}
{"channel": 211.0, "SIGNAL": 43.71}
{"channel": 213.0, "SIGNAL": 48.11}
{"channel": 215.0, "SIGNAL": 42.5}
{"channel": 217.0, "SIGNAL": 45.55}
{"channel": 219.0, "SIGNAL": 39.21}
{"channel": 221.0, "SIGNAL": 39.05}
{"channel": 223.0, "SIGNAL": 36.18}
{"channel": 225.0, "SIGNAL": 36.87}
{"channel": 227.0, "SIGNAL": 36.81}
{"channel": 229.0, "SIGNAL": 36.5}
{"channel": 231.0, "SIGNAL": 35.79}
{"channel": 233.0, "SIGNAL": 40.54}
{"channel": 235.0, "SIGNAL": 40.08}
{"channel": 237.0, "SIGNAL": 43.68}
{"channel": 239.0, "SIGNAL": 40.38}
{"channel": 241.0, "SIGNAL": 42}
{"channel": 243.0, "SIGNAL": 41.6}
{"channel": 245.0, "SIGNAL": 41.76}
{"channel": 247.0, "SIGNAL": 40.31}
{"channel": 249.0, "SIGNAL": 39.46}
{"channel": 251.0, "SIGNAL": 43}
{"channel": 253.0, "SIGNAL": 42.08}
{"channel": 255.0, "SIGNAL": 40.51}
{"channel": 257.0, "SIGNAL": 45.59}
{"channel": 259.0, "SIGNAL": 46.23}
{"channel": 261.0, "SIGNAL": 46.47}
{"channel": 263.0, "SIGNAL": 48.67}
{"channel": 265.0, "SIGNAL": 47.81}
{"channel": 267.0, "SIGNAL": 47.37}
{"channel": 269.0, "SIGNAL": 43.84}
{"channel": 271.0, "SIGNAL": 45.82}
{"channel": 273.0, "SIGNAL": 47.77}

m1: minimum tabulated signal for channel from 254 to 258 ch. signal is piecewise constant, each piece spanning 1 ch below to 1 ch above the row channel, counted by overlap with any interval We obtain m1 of 40.51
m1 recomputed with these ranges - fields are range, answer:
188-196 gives 39.46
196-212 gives 38.78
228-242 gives 35.79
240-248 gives 40.31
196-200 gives 41.07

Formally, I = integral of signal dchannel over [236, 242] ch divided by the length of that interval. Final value 42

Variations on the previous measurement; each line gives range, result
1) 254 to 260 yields 44.1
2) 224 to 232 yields 36.5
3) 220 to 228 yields 37.2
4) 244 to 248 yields 41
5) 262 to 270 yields 46.9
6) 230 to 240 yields 40.1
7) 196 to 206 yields 41.7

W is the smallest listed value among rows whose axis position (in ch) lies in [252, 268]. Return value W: 40.51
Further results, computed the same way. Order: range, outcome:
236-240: 40.38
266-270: 43.84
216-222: 39.05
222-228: 36.18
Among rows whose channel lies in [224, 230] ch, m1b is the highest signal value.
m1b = 36.87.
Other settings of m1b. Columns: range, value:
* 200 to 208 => 47.25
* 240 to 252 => 43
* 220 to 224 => 39.05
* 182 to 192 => 45.77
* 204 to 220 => 48.11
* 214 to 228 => 45.55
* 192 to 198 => 43.81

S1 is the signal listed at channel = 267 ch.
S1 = 47.37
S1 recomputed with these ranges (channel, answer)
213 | 48.11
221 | 39.05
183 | 40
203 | 43.28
